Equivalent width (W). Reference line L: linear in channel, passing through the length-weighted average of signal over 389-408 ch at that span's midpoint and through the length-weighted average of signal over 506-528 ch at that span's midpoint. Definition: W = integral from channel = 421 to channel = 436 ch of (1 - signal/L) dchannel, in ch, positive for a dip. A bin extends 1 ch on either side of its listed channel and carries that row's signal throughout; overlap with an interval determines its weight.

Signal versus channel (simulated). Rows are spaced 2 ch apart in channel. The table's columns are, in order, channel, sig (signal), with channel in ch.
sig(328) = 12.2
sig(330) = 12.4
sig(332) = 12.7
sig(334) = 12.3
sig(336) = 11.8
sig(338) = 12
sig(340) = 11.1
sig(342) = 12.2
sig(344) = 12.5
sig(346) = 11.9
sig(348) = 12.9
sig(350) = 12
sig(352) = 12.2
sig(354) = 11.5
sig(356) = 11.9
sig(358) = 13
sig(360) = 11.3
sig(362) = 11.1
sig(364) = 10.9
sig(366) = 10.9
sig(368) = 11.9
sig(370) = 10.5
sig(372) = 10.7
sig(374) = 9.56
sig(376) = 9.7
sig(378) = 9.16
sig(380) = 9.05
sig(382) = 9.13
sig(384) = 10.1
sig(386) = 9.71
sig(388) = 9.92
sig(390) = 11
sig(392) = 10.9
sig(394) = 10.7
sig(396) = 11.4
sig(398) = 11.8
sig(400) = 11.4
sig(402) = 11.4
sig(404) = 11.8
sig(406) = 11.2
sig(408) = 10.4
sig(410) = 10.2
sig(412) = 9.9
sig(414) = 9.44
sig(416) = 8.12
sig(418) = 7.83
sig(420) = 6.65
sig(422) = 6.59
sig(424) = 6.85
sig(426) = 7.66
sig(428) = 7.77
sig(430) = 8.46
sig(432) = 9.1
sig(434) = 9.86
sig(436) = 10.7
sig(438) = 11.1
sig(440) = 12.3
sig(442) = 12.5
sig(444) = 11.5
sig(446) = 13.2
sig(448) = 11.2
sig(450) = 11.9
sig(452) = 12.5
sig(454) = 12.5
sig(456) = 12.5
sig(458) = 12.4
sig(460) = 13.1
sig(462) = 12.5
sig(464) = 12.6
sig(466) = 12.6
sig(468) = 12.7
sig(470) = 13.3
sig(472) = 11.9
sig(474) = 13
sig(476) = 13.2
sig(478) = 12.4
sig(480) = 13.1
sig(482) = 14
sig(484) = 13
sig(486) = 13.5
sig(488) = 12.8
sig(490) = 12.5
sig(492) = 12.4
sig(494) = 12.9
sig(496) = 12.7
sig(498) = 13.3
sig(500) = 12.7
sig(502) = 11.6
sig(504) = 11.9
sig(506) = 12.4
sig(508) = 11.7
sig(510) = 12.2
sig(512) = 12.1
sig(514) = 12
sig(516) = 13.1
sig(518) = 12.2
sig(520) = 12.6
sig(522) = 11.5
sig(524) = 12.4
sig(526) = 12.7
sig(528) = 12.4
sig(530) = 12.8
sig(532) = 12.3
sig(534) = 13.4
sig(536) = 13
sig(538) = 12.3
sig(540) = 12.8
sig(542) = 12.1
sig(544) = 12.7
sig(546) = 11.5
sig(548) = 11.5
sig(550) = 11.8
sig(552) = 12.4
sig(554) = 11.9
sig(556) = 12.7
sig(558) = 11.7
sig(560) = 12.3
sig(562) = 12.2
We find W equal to 4.29 ch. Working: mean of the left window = 11.2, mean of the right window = 12.3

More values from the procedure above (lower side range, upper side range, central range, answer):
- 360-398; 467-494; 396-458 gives 6.8 ch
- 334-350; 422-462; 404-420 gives 2.4 ch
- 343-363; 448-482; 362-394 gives 5.0 ch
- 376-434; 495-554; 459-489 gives -4.7 ch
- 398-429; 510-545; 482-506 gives -2.5 ch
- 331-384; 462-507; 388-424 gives 5.7 ch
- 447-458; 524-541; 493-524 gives 0.5 ch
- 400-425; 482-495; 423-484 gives -1.8 ch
